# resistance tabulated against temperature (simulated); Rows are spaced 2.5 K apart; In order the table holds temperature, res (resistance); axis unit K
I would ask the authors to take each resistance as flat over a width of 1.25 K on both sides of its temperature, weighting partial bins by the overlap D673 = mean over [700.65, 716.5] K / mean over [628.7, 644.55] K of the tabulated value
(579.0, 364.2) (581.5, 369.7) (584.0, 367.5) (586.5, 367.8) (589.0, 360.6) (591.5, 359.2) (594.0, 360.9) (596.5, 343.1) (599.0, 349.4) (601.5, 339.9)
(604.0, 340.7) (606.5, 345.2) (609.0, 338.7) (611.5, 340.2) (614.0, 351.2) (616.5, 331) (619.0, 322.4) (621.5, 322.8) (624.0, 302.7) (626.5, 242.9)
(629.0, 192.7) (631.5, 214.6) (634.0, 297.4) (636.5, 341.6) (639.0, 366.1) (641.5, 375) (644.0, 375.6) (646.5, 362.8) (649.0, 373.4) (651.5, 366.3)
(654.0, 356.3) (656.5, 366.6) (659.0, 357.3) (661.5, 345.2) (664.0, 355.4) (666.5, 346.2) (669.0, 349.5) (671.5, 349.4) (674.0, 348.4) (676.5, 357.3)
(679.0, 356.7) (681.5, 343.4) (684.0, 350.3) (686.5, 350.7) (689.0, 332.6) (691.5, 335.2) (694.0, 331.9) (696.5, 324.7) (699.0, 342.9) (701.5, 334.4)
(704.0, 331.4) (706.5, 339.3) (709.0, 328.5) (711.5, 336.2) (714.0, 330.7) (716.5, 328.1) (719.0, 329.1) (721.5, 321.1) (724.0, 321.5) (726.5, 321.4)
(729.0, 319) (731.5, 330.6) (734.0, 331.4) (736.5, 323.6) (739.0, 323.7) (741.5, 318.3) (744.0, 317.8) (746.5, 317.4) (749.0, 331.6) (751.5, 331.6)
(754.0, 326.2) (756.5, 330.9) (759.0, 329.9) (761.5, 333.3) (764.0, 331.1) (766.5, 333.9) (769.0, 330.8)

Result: 1.06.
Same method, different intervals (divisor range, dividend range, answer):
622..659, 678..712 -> 1.04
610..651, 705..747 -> 1.02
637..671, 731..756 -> 0.90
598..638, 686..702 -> 1.08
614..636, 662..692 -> 1.22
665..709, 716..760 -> 0.95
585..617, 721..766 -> 0.93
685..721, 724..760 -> 0.97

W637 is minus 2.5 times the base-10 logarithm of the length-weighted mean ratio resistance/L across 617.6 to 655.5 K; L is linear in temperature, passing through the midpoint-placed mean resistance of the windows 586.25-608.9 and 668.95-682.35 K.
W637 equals 0.096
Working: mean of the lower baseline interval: 350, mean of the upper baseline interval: 351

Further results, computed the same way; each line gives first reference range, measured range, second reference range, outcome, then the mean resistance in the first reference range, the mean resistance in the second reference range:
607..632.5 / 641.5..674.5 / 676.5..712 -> -0.13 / 298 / 339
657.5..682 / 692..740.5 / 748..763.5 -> 0.04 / 351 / 331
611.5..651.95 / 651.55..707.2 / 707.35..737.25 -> -0.07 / 321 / 327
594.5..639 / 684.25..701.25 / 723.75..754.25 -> -0.05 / 315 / 324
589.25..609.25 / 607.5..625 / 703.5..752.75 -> 0.05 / 348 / 327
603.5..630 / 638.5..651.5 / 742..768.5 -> -0.17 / 312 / 328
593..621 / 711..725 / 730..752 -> 0.00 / 341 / 325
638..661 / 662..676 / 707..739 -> 0.02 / 366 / 327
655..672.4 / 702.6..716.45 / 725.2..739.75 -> 0.00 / 353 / 325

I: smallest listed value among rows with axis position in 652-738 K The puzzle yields 319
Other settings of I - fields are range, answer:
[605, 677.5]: 192.7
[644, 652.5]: 362.8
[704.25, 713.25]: 328.5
